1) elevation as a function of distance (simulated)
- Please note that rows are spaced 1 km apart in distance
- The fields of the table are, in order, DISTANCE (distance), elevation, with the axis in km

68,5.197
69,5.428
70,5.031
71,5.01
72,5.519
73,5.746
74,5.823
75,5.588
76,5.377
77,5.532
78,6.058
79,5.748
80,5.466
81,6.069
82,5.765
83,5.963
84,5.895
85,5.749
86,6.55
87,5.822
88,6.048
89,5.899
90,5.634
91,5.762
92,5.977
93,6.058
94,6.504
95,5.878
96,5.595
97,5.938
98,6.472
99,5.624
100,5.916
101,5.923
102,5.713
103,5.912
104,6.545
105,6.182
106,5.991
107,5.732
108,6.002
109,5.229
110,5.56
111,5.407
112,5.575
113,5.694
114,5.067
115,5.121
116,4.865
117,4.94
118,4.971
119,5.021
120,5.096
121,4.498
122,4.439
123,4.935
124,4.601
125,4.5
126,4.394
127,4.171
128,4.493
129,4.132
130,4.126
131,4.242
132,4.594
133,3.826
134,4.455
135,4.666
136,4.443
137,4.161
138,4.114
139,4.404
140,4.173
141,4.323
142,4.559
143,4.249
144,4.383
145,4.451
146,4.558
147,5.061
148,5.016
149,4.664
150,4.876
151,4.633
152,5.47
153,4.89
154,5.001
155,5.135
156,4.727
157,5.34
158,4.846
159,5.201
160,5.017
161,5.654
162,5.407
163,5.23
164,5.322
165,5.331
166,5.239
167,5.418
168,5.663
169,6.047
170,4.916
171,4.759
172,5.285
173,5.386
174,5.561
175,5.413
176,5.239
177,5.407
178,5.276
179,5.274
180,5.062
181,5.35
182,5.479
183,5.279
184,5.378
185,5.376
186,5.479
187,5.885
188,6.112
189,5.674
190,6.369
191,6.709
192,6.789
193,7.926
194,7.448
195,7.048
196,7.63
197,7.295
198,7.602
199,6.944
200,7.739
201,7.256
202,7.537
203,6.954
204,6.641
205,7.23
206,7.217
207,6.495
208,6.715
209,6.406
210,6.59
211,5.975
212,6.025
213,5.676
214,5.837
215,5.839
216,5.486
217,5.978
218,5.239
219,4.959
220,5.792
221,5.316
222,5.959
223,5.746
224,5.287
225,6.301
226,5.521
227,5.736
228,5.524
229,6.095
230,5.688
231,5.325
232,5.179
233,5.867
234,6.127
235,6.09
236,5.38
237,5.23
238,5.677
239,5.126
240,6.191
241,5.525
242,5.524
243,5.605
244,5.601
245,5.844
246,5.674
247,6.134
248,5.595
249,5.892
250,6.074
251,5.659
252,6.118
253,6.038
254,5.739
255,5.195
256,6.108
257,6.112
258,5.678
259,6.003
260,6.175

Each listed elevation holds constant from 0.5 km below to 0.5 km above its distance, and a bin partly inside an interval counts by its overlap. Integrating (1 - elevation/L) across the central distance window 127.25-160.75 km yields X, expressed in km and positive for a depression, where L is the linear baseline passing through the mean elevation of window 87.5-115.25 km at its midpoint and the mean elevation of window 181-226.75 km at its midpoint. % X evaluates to 7.8 km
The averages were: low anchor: 5.83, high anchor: 6.3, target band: 4.62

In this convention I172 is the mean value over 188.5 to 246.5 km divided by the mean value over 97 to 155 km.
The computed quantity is 1.2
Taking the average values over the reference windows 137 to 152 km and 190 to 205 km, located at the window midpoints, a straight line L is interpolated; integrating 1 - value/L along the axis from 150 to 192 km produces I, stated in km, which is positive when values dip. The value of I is 3.4 km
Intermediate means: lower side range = 4.55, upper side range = 7.22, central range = 5.38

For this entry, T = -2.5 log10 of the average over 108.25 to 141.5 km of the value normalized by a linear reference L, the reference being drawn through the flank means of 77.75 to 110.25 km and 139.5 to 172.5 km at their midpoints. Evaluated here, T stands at 0.17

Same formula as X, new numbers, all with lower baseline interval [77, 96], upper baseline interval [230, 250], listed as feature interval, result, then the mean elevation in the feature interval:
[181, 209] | -4.4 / 6.65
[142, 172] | 3.9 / 5.05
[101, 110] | 0.0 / 5.89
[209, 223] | -0.1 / 5.77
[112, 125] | 2.0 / 4.95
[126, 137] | 2.9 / 4.31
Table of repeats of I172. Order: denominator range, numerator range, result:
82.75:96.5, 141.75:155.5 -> 0.80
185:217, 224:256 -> 0.86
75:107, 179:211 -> 1.11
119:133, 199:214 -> 1.50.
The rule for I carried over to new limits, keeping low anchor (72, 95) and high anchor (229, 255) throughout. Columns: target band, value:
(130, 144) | 3.59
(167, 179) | 0.87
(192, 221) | -4.33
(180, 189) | 0.38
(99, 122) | 1.40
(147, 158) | 1.56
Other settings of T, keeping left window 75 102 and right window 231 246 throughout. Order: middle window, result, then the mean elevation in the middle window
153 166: 0.12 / 5.18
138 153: 0.24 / 4.62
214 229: 0.00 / 5.64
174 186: 0.08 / 5.34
